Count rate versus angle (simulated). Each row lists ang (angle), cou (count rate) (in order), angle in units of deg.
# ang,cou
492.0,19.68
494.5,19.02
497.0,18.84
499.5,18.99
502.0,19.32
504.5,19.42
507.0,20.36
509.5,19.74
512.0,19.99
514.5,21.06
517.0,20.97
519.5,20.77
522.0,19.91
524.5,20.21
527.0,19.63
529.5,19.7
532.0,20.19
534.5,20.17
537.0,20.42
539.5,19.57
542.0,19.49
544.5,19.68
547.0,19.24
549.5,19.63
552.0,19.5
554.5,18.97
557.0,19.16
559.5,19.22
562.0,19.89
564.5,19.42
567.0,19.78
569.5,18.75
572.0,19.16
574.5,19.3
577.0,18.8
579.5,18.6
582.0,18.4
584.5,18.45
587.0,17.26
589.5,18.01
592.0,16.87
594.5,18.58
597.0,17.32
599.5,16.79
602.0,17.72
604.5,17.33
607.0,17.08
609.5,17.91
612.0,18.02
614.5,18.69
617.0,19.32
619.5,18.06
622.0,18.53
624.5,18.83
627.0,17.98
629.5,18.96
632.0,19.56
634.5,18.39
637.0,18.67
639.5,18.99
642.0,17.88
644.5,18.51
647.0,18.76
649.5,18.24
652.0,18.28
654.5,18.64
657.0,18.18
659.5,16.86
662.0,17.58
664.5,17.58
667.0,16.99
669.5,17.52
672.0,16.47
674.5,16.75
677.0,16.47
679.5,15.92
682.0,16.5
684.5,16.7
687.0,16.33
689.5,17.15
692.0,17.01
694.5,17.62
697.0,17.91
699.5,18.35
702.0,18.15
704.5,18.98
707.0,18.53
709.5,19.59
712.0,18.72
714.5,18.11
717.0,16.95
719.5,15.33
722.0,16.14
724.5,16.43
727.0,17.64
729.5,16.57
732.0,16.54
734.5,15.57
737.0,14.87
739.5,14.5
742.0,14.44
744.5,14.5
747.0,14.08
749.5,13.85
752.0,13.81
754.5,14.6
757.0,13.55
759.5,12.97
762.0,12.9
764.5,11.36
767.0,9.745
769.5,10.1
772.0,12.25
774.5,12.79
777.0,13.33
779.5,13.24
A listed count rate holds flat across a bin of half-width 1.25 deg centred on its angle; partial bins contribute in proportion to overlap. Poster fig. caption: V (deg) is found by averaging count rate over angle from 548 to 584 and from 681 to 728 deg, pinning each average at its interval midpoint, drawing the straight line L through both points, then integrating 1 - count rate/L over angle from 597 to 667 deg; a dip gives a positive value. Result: 0.8 deg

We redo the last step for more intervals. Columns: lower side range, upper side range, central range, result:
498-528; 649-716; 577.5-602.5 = 1.4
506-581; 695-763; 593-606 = 0.8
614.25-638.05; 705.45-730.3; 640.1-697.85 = 2.3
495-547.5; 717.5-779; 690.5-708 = -3.1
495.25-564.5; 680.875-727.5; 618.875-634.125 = -0.1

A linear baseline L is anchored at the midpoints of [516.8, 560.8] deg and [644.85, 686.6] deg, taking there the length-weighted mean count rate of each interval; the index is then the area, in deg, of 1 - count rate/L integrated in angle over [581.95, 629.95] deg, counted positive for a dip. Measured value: 1.3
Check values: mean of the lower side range 19.8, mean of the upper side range 17.3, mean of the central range 18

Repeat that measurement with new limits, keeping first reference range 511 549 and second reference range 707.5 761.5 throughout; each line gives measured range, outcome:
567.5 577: 0.0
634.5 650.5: -0.8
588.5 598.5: 0.5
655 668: -0.2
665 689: 0.3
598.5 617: 0.6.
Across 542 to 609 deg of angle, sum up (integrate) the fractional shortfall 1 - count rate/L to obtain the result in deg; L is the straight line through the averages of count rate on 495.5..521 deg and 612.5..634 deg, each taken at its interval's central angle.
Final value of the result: 2.2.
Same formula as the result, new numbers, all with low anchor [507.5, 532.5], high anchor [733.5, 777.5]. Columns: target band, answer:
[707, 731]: -4.97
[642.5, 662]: -2.19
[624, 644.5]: -2.18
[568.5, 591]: -0.05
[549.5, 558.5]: -0.02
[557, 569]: -0.33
